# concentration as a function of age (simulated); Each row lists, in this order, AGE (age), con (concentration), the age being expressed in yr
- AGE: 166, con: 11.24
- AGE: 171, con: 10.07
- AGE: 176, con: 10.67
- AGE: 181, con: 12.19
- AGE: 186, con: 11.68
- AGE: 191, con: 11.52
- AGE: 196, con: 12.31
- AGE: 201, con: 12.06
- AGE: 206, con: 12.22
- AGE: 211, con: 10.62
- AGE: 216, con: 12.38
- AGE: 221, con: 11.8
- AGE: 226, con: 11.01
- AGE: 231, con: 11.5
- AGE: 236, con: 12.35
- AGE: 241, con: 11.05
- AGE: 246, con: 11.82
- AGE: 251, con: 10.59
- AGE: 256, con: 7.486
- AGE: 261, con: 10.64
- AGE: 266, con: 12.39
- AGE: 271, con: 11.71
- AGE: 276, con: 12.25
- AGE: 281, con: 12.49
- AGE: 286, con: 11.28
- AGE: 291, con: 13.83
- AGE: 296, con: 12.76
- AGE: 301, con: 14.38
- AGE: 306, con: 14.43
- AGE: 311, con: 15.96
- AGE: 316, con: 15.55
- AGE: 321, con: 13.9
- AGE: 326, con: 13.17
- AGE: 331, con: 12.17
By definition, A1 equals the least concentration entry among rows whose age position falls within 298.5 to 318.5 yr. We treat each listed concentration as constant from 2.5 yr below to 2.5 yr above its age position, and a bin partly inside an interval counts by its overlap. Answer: 14.38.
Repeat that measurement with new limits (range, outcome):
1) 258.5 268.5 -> 10.64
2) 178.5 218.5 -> 10.62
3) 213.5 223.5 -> 11.8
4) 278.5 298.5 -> 11.28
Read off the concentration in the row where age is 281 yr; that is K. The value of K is 12.49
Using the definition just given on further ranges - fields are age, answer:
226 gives 11.01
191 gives 11.52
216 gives 12.38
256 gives 7.486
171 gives 10.07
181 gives 12.19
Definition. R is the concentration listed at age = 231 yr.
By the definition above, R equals 11.5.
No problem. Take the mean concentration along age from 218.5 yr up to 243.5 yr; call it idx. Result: 11.5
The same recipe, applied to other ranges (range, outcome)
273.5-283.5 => 12.4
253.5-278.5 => 10.9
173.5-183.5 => 11.4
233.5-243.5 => 11.7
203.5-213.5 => 11.4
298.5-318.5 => 15.1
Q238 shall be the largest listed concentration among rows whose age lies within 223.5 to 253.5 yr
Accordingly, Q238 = 12.35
